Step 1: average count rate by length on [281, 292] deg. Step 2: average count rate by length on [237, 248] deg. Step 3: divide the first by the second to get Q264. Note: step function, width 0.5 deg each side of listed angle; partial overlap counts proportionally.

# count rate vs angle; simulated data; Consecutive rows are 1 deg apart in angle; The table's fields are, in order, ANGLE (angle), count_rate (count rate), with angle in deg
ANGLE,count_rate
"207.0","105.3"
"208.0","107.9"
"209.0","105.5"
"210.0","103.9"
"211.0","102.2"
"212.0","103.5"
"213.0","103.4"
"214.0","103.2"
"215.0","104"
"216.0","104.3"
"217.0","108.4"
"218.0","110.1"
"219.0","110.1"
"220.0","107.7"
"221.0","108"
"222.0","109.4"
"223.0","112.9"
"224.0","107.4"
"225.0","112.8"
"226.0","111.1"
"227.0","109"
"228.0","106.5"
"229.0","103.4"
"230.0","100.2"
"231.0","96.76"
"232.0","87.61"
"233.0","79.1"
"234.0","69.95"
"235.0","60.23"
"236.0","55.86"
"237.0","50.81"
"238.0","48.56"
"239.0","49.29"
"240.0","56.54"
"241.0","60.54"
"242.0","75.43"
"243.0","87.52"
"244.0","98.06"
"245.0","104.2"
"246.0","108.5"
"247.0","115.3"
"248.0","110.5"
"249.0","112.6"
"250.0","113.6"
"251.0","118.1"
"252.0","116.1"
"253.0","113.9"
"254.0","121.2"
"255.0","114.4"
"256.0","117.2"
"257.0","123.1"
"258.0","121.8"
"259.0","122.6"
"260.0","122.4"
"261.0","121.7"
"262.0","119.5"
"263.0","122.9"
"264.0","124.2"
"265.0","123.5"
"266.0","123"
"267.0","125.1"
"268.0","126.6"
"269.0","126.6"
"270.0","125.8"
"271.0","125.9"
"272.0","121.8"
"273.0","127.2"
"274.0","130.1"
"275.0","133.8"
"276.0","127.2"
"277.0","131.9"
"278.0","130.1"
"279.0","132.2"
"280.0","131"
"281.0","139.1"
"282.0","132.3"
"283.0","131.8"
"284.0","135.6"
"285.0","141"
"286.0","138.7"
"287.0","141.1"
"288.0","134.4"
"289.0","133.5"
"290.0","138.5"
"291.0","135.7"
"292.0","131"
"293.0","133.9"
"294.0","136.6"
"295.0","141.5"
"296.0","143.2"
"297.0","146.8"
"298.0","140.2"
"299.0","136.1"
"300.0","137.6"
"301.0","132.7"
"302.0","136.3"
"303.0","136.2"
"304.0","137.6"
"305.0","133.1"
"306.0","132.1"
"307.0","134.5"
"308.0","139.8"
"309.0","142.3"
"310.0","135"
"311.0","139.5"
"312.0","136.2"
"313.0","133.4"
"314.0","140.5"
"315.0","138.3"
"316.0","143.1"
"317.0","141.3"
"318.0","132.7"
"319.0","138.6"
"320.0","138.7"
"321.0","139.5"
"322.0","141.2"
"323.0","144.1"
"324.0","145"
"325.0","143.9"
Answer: 1.7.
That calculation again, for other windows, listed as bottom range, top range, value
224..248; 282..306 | 1.60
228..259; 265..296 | 1.41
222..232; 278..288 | 1.28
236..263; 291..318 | 1.37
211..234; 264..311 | 1.29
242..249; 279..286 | 1.32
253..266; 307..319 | 1.14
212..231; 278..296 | 1.27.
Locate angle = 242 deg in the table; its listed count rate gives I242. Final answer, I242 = 75.43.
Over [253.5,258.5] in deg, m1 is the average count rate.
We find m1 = 120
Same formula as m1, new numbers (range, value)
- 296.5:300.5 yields 140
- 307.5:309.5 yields 141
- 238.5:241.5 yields 55.5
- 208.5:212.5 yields 104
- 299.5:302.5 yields 136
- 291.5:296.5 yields 137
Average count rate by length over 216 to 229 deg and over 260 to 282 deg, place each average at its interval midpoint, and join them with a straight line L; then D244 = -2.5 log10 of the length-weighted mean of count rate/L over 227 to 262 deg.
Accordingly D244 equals 0.22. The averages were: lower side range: 109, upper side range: 127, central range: 96.5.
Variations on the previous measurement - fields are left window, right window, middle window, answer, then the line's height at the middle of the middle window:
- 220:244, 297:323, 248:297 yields -0.14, 113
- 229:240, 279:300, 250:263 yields -0.22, 97.3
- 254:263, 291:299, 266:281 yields 0.00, 128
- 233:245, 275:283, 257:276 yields -0.12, 112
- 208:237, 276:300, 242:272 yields 0.02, 119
